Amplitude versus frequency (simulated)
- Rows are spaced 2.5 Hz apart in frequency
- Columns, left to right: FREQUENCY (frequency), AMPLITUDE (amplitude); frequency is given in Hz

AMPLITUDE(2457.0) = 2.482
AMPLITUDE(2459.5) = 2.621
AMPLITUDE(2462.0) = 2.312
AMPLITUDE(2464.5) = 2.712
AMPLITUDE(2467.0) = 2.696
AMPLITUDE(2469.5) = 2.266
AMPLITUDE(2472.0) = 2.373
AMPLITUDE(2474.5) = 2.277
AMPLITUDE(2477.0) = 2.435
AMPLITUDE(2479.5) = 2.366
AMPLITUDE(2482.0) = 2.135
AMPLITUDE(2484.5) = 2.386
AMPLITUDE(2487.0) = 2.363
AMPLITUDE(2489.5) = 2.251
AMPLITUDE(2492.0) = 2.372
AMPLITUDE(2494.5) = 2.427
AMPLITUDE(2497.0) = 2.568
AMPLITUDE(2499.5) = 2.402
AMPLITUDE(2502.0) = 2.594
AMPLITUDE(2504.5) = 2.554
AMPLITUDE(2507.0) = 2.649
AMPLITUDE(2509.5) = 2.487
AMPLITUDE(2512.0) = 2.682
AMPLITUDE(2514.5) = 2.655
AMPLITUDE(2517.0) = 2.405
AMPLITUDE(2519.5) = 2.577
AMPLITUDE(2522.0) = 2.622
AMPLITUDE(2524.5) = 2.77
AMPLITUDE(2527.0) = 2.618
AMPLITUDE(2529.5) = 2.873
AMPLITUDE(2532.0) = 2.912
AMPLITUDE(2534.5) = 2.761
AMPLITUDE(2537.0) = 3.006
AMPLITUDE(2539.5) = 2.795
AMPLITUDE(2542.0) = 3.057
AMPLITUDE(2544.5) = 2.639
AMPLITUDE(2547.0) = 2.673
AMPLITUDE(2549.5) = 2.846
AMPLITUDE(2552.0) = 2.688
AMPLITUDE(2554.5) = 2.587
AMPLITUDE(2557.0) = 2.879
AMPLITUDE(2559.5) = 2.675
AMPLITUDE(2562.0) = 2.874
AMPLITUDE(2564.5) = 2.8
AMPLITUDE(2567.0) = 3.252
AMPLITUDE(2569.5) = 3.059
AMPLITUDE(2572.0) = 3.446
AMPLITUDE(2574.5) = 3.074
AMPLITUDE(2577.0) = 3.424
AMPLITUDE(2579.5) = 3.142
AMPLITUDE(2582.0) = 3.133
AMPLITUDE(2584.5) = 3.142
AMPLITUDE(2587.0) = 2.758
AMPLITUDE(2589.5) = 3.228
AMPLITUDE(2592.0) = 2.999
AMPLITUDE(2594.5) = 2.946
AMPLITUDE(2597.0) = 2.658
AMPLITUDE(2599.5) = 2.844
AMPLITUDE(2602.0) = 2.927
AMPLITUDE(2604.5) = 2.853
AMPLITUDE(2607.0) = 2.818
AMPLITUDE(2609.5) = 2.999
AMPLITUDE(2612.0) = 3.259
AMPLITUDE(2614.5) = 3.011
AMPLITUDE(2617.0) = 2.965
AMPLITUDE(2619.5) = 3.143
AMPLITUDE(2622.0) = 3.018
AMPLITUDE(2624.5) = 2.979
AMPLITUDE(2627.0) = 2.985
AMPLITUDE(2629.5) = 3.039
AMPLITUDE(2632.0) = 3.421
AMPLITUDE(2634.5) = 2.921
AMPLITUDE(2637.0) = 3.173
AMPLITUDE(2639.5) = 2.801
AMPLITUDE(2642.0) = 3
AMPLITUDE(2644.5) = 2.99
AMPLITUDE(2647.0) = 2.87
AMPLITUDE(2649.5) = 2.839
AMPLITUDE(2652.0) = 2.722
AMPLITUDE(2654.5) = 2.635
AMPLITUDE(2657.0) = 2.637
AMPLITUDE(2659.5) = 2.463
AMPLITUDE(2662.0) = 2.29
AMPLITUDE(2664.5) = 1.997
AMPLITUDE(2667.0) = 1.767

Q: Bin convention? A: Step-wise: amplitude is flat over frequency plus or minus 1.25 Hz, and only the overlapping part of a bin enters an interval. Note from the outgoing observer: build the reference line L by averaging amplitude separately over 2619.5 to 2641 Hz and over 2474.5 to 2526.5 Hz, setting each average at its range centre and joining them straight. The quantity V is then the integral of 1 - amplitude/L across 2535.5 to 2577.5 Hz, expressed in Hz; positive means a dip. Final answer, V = -2.9 Hz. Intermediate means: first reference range 2.48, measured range 2.92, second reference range 3.05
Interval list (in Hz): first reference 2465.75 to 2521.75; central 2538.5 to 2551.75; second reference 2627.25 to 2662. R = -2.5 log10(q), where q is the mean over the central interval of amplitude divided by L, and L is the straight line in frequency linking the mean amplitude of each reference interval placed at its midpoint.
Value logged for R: -0.080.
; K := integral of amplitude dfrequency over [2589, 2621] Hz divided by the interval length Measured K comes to 2.97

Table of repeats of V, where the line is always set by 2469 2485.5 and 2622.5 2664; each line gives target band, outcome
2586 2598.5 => -1.09 Hz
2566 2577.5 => -2.71 Hz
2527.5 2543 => -2.35 Hz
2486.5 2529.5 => -2.17 Hz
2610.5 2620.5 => -1.20 Hz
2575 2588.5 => -2.38 Hz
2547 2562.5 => -1.08 Hz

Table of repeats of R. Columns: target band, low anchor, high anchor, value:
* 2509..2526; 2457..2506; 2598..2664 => -0.03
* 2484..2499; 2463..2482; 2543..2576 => 0.06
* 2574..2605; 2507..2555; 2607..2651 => -0.04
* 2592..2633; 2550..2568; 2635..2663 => -0.07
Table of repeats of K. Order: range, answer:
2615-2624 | 3.03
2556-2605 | 3.01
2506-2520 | 2.57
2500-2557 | 2.7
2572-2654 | 3.01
